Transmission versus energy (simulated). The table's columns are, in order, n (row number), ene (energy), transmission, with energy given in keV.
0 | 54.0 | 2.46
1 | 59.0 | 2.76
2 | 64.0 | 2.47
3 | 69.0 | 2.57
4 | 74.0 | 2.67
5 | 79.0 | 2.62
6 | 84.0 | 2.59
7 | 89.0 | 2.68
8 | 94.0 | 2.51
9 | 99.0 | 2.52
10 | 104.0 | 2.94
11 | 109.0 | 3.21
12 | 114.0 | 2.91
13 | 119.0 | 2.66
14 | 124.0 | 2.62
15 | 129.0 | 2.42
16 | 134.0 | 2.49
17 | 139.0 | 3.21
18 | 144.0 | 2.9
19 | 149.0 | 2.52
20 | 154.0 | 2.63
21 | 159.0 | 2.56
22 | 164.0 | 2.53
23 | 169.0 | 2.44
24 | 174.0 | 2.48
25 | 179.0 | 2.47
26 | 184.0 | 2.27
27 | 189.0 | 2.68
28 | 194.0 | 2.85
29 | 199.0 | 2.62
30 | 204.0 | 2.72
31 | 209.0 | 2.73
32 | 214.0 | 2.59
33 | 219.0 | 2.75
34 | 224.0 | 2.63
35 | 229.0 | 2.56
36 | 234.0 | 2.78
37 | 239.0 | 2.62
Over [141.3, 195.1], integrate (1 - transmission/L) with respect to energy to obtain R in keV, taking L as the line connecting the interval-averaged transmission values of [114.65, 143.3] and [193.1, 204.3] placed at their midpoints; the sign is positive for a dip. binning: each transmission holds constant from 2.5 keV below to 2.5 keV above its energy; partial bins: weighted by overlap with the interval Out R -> 2.81 keV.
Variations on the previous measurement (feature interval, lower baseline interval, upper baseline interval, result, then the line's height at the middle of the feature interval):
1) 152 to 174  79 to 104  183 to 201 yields 0.8 keV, 2.63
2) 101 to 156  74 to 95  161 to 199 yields -4.1 keV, 2.58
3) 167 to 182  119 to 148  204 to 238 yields 1.3 keV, 2.69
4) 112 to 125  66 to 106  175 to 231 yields -0.5 keV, 2.63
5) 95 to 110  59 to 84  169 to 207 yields -1.3 keV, 2.59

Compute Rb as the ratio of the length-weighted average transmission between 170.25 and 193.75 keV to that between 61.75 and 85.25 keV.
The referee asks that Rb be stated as 1.0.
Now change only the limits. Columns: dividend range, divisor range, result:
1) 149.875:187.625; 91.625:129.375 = 0.91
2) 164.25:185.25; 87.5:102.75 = 0.94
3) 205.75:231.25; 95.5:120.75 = 0.93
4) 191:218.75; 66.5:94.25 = 1.03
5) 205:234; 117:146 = 0.98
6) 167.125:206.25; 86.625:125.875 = 0.93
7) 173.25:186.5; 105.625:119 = 0.81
